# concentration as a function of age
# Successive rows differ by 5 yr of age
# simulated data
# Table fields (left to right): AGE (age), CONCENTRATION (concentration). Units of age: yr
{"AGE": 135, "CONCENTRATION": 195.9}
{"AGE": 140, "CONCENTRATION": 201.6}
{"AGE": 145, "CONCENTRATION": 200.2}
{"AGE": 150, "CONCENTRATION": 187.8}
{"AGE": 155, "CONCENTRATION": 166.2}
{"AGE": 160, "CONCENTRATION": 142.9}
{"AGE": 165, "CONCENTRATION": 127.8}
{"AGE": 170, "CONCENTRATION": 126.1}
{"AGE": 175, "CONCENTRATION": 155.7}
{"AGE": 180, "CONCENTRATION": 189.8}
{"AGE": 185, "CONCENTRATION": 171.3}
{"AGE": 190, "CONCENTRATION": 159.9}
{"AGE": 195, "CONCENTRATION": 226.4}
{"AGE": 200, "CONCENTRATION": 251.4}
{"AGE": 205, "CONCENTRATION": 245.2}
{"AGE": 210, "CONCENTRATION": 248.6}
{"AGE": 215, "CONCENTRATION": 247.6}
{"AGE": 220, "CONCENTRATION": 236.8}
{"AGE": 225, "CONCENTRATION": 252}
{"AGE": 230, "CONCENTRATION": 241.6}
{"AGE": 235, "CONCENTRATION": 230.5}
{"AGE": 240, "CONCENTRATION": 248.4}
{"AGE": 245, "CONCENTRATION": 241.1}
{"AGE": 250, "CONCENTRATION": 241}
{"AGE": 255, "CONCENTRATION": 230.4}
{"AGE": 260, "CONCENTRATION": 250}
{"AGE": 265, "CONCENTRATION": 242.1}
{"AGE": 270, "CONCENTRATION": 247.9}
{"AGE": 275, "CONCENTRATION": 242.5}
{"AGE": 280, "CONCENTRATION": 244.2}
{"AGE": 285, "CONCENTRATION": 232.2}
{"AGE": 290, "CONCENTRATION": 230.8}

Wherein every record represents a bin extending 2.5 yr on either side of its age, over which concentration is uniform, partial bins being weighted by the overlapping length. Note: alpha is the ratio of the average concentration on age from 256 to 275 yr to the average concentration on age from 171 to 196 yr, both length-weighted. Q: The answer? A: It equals 1.4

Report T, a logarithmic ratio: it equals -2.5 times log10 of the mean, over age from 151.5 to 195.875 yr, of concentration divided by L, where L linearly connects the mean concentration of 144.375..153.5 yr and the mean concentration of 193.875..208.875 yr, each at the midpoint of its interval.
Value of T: 0.31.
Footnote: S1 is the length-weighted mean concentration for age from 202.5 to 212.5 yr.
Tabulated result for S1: 247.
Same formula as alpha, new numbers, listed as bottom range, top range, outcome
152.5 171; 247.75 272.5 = 1.71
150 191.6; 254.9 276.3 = 1.56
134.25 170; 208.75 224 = 1.44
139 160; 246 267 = 1.32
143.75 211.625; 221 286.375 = 1.31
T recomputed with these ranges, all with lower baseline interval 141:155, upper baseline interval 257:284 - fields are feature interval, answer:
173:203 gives 0.08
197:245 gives -0.10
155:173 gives 0.39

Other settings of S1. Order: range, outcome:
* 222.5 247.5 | 243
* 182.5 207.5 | 211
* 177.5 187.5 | 181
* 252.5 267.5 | 241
